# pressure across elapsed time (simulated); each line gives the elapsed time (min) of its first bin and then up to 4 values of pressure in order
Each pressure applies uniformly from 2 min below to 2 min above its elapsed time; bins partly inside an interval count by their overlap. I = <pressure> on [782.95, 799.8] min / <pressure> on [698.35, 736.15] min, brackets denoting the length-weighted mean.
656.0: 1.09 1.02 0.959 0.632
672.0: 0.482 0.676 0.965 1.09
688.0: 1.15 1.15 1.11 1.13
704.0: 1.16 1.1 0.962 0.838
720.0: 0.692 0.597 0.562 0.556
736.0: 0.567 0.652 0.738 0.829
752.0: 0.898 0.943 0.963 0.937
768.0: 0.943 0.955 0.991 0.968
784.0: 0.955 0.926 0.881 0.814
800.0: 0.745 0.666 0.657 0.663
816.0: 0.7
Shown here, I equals 1.1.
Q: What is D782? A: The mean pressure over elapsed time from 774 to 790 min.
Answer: 0.96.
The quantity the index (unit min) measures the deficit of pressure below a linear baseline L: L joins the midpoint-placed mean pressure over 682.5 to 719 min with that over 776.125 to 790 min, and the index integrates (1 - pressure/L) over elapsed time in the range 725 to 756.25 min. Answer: 9.5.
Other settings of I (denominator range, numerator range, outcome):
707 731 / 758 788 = 1.24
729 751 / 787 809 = 1.16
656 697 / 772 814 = 0.90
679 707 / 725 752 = 0.60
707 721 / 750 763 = 1.04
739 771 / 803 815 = 0.76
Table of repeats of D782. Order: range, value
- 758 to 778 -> 0.958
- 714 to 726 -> 0.709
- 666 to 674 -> 0.557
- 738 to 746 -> 0.695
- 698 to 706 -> 1.15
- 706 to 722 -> 0.898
